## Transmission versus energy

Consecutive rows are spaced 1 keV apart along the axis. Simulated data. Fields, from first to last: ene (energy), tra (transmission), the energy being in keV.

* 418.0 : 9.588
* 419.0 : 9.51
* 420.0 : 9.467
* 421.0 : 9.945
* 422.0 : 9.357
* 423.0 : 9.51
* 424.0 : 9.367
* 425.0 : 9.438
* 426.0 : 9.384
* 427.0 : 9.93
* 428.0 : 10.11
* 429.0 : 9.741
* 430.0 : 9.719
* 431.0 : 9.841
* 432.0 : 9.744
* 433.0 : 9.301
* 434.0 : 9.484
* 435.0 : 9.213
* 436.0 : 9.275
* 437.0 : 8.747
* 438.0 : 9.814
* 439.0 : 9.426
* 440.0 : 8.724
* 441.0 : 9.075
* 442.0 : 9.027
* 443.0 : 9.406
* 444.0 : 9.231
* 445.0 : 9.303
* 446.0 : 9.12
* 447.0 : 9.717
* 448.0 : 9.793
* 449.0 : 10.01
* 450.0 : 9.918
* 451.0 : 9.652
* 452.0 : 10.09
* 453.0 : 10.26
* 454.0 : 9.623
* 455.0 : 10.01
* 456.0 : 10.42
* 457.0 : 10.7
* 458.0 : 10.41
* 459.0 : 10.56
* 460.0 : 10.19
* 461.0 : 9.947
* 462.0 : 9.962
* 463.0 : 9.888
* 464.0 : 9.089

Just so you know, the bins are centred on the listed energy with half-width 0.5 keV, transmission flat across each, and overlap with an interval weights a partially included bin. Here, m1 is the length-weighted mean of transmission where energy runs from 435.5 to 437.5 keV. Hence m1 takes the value 9.01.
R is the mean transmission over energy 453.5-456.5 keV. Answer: 10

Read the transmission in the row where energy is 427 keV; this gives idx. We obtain 9.93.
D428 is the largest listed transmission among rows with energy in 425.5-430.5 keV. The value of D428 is 10.11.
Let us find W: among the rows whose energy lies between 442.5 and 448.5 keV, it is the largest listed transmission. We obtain 9.793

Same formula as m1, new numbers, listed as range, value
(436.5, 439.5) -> 9.33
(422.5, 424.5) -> 9.44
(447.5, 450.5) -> 9.91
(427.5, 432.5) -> 9.83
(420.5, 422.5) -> 9.65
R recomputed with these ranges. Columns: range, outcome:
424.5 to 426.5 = 9.41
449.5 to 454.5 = 9.91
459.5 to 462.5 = 10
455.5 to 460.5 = 10.5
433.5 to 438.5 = 9.31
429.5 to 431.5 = 9.78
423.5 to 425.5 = 9.4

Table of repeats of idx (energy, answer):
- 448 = 9.793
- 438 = 9.814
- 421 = 9.945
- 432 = 9.744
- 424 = 9.367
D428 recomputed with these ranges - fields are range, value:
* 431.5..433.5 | 9.744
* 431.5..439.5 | 9.814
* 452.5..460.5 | 10.7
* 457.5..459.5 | 10.56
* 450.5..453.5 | 10.26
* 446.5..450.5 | 10.01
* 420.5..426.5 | 9.945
